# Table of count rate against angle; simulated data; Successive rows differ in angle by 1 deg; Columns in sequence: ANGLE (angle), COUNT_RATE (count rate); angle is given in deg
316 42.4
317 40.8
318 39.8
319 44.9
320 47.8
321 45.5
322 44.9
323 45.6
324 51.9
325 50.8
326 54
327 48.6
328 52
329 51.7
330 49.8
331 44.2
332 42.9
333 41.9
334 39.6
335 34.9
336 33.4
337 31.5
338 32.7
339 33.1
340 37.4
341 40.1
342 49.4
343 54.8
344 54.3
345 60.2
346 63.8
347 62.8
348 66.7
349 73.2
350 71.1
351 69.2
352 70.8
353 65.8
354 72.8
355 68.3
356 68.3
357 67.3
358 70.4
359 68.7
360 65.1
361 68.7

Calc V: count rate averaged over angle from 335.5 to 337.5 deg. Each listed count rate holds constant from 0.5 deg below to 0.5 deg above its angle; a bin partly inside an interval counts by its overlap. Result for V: 32.5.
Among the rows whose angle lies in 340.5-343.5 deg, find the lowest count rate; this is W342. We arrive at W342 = 40.1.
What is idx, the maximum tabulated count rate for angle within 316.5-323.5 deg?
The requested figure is 47.8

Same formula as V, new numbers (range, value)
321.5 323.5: 45.2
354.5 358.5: 68.6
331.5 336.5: 38.5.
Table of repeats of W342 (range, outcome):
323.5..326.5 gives 50.8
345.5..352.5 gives 62.8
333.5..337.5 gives 31.5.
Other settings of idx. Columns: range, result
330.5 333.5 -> 44.2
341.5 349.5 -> 73.2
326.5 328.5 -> 52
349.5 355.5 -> 72.8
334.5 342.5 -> 49.4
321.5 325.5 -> 51.9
